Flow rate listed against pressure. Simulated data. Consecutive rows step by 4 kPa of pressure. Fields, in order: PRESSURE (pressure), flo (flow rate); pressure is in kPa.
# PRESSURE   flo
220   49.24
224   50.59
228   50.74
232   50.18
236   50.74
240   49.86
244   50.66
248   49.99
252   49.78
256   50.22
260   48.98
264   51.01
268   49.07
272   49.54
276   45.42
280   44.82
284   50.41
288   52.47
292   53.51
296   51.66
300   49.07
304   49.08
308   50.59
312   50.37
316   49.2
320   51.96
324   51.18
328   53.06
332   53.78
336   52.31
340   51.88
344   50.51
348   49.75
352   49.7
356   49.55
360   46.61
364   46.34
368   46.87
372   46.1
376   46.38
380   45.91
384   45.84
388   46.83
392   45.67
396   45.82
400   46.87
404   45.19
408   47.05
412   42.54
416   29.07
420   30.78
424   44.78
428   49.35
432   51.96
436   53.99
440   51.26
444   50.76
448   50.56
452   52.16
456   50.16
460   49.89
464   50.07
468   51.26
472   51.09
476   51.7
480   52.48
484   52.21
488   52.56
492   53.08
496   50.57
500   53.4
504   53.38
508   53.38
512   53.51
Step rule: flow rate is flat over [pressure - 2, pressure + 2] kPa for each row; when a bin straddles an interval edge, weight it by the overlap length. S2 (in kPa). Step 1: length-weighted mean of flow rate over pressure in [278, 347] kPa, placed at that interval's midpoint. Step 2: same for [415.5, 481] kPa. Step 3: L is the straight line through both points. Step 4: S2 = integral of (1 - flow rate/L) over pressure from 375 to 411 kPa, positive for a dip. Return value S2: 2.56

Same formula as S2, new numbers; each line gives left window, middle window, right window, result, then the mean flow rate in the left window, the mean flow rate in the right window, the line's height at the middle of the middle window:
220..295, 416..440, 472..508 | 3.0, 49.9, 52.4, 51.7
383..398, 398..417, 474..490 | 1.7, 46.1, 52.2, 47.2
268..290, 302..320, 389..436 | -1.0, 48.6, 44.1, 47.5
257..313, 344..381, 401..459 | 0.2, 49.7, 46.5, 48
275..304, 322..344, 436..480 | -1.0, 49.7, 51.1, 50.1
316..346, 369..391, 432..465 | 2.3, 51.9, 51.2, 51.6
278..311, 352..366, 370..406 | -0.1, 50.2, 46.1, 47.4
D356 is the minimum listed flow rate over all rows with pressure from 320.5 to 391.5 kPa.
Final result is 45.84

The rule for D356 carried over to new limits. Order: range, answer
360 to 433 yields 29.07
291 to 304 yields 49.07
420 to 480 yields 30.78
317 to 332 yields 51.18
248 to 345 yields 44.82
